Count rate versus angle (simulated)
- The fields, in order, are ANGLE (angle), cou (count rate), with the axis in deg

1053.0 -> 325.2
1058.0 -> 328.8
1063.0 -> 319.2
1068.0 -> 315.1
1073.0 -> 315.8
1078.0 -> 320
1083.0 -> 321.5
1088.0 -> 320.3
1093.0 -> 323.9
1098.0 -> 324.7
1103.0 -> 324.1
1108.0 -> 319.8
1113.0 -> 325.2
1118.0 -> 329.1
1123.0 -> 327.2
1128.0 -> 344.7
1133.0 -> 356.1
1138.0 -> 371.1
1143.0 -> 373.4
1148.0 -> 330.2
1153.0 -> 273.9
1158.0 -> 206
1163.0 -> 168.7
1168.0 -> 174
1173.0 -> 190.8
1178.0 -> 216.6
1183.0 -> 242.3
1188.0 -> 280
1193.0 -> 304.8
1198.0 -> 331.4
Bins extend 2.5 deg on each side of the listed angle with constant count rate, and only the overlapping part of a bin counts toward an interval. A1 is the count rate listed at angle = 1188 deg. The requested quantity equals 280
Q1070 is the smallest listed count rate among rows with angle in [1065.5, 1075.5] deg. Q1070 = 315.1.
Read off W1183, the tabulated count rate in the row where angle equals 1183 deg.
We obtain 242.3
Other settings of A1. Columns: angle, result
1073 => 315.8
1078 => 320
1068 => 315.1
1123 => 327.2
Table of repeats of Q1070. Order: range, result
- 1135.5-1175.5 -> 168.7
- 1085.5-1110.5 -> 319.8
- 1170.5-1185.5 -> 190.8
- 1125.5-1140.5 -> 344.7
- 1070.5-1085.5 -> 315.8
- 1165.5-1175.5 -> 174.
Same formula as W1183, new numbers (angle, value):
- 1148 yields 330.2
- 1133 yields 356.1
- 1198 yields 331.4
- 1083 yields 321.5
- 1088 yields 320.3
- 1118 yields 329.1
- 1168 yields 174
